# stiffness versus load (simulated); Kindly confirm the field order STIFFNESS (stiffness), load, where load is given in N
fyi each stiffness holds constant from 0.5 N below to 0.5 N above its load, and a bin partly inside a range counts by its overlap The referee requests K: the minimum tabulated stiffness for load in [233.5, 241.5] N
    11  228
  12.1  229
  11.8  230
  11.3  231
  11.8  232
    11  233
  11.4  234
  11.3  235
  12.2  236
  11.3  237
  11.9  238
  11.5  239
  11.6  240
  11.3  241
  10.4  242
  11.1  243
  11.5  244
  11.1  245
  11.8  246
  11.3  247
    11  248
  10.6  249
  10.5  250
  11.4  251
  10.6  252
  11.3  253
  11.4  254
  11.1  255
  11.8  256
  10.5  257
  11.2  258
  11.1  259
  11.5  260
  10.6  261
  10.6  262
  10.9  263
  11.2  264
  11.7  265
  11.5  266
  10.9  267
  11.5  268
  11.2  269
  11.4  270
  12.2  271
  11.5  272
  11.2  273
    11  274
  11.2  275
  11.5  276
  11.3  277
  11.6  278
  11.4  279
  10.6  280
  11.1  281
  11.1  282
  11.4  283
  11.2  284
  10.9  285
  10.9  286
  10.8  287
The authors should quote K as 11.3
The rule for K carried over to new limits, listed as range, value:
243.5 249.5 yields 10.6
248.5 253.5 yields 10.5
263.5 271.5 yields 10.9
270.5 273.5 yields 11.2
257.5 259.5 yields 11.1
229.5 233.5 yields 11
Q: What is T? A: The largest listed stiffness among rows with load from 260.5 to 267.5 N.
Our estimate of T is 11.7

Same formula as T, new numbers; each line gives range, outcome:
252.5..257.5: 11.8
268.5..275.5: 12.2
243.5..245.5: 11.5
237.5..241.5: 11.9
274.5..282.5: 11.6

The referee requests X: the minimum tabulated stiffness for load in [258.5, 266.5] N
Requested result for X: 10.6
